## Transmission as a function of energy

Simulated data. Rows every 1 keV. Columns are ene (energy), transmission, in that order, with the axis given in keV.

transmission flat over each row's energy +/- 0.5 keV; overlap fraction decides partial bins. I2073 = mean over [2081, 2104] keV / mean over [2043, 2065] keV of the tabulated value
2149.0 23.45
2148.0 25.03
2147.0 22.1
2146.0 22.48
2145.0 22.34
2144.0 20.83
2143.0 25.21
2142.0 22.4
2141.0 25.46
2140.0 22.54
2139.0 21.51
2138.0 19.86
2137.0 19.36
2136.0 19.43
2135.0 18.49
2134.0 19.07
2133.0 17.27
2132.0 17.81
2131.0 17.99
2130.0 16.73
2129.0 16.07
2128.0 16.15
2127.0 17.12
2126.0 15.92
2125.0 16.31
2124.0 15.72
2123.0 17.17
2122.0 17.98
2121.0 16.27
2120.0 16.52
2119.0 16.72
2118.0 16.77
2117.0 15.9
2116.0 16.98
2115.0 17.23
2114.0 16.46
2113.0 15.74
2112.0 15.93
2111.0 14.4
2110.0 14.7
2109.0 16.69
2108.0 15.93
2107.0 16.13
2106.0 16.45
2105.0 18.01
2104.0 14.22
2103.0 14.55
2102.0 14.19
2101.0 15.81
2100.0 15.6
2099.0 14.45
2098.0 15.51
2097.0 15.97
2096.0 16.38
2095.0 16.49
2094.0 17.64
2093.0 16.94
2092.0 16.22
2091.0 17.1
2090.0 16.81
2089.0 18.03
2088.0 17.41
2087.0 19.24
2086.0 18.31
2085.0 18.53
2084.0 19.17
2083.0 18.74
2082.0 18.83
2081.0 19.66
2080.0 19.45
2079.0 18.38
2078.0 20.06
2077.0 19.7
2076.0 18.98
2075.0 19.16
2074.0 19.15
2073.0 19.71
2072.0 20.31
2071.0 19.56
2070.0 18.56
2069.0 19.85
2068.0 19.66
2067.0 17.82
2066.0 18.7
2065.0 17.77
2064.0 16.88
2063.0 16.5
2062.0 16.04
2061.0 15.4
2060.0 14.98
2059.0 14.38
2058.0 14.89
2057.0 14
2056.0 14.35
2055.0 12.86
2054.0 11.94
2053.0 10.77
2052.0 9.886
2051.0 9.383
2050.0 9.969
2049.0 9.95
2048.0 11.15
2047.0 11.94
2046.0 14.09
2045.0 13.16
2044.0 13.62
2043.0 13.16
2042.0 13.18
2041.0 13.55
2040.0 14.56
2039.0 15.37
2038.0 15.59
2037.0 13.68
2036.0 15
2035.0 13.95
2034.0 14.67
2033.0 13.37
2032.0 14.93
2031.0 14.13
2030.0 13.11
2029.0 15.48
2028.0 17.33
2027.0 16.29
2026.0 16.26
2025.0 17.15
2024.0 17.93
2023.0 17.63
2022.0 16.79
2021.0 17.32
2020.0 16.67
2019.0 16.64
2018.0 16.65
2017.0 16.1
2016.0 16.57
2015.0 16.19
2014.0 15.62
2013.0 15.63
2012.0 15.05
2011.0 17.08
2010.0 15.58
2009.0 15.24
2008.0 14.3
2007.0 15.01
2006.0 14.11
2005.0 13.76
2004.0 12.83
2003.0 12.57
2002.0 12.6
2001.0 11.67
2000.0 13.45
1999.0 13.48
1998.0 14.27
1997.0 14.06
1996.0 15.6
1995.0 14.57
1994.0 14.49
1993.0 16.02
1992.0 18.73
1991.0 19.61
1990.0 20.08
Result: 1.28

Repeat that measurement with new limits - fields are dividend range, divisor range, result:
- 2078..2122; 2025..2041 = 1.12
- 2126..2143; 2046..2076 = 1.25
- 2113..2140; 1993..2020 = 1.18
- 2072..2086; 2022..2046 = 1.29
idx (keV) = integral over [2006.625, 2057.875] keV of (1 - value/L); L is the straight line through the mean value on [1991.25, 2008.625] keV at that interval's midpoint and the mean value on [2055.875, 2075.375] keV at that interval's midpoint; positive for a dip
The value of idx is 4.0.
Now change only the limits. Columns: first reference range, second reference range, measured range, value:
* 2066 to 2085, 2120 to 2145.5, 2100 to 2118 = 3.0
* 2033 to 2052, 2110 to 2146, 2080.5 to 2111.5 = -0.9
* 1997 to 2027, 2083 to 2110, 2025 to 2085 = 1.2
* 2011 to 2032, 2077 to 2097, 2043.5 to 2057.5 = 4.2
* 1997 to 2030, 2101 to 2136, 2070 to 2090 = -3.6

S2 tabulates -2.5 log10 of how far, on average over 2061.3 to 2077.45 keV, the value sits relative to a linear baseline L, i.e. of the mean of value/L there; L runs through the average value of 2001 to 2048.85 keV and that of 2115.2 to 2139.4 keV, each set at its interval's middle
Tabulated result -0.16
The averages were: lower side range 14.9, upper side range 17.4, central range 18.6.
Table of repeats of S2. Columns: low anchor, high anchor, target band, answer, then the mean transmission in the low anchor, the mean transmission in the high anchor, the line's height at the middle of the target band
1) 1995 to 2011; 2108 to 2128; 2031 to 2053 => 0.14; 14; 16.3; 14.8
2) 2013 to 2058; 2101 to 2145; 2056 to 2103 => -0.10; 14.4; 17.6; 16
